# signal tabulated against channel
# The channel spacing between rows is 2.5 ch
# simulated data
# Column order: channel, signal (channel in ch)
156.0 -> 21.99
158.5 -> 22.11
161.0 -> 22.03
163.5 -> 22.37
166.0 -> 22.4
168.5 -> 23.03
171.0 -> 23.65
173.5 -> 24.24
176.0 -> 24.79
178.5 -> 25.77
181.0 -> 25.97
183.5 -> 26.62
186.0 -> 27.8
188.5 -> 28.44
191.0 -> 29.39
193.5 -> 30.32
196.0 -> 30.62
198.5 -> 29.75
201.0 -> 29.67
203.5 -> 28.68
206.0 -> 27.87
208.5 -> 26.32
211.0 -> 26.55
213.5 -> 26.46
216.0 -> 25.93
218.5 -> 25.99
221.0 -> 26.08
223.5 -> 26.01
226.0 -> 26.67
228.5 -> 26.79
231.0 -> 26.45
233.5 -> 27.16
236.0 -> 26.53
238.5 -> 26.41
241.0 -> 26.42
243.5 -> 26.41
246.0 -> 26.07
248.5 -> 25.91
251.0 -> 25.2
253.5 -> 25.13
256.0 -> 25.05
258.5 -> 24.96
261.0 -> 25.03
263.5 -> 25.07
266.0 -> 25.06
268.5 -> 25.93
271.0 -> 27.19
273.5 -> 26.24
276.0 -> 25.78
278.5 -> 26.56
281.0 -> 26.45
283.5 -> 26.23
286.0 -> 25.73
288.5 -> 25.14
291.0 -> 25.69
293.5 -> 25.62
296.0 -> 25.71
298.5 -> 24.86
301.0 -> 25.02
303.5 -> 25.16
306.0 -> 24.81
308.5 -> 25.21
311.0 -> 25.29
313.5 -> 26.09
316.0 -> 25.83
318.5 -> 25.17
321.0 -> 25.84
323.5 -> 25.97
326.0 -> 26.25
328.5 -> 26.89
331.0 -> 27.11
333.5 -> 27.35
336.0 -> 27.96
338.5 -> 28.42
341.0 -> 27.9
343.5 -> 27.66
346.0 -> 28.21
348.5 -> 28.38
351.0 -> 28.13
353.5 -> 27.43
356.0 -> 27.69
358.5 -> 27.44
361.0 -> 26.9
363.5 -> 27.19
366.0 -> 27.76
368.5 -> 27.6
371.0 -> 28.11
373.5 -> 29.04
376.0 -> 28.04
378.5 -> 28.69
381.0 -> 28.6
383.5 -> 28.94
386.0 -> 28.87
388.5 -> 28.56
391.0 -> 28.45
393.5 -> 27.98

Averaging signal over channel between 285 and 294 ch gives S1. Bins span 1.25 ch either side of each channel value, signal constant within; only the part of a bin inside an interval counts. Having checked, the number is 25.5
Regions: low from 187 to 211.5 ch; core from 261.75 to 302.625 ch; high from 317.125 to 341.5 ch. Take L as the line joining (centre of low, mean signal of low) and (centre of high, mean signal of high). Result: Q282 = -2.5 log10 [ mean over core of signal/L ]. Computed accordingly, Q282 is 0.074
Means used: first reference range 28.8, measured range 25.8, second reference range 26.8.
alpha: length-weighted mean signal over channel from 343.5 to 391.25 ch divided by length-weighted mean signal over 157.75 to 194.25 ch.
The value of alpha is 1.1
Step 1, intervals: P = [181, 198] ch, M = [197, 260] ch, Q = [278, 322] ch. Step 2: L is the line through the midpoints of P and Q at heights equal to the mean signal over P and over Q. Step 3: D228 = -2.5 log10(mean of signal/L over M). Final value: 0.04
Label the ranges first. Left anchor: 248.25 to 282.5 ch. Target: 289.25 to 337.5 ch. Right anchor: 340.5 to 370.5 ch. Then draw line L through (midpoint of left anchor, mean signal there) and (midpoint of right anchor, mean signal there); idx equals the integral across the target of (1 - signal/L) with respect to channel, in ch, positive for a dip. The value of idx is 1.6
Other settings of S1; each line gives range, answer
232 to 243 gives 26.6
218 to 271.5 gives 26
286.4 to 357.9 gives 26.5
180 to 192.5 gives 27.7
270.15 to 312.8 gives 25.7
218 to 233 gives 26.4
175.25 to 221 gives 27.6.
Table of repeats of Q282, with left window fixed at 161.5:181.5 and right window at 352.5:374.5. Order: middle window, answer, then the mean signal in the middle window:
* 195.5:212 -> -0.16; 28.4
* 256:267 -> 0.03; 25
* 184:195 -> -0.19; 28.9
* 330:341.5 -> -0.02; 27.8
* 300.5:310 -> 0.06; 25.1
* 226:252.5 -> -0.05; 26.3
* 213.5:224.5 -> -0.05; 26.1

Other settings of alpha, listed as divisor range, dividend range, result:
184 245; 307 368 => 0.98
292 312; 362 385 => 1.12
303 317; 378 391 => 1.13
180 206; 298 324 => 0.88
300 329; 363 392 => 1.11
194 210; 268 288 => 0.91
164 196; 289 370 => 1.02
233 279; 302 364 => 1.04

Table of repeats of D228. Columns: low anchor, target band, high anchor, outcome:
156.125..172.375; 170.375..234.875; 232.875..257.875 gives -0.13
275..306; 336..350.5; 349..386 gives -0.03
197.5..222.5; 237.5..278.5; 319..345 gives 0.06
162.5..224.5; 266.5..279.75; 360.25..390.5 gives 0.04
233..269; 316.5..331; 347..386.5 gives 0.04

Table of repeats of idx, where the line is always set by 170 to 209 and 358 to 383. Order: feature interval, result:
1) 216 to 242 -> 1.1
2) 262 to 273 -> 0.8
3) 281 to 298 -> 1.3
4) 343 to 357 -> 0.0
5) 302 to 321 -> 1.7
